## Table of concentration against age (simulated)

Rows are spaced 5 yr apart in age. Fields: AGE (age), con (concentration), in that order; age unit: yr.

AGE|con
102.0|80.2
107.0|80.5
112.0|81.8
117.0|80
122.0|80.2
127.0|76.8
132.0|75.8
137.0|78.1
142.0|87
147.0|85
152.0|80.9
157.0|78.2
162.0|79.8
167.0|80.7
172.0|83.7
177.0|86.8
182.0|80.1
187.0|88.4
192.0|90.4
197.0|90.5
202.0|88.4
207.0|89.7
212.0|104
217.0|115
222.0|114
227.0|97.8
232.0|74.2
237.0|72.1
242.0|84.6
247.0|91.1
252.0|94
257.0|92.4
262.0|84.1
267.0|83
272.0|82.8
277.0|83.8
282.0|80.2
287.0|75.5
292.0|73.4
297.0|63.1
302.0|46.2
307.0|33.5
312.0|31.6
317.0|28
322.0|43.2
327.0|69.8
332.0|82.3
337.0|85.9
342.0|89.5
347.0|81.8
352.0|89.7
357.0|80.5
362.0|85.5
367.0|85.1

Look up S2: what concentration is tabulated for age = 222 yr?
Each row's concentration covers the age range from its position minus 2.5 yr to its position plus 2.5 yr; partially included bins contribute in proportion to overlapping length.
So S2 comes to 114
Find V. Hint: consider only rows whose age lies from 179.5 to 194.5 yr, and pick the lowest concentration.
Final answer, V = 80.1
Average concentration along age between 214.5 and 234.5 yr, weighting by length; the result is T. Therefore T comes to 100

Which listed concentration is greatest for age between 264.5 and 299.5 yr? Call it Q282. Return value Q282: 83.8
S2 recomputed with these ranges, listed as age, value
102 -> 80.2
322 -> 43.2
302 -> 46.2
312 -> 31.6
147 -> 85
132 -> 75.8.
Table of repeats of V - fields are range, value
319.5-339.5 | 43.2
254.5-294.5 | 73.4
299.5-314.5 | 31.6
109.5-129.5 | 76.8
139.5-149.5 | 85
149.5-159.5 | 78.2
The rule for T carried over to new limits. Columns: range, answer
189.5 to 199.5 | 90.5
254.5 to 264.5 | 88.2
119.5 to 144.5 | 79.6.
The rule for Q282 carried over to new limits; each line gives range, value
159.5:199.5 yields 90.5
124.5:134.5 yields 76.8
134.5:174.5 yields 87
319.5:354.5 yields 89.7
